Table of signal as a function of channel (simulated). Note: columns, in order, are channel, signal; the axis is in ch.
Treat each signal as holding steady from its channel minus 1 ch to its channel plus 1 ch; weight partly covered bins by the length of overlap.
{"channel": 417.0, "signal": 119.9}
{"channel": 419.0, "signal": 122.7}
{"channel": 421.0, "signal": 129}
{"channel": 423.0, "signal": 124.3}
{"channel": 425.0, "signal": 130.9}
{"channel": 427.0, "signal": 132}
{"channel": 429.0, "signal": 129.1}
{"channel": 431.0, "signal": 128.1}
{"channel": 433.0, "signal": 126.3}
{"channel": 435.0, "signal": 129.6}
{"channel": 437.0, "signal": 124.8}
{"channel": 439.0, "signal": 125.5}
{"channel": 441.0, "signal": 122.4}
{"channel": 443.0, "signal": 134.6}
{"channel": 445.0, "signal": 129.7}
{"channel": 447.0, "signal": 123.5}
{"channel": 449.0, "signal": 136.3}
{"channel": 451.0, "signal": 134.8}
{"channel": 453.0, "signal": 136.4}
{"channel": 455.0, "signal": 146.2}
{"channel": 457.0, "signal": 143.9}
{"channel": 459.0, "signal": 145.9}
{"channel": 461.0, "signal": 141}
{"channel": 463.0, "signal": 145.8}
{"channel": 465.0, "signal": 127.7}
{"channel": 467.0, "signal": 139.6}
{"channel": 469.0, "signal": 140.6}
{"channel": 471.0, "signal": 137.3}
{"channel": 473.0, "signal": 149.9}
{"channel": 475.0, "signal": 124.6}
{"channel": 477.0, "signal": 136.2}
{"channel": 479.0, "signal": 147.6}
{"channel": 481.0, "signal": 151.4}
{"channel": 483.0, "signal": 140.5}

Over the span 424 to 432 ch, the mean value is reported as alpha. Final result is 130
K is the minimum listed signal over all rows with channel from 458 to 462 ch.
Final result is 141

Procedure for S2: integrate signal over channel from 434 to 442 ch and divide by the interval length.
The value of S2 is 126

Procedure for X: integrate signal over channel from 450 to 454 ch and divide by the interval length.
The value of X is 136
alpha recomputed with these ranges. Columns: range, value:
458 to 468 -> 140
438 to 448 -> 127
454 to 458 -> 145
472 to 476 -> 137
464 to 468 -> 134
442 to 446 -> 132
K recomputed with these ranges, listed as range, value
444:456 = 123.5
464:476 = 124.6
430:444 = 122.4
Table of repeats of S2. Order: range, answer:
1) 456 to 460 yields 145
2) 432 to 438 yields 127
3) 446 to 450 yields 130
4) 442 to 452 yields 132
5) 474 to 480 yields 136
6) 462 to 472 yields 138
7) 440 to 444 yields 128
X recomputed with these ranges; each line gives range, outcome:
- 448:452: 136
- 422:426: 128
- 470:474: 144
